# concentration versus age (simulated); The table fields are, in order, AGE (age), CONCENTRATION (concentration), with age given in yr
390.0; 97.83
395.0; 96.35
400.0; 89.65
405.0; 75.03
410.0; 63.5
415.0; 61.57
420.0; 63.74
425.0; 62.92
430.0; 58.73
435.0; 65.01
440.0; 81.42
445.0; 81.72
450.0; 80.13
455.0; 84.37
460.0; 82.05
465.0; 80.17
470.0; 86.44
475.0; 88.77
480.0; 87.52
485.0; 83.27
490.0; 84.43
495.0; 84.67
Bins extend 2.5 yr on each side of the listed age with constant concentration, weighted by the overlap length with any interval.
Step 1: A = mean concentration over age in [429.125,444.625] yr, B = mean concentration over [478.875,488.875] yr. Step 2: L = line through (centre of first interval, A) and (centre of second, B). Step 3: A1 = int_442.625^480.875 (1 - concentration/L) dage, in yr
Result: -2.6 yr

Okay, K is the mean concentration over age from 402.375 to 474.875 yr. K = 73.9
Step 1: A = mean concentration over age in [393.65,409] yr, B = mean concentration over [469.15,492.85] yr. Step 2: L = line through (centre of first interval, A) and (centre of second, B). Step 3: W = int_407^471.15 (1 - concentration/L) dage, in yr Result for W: 9.1 yr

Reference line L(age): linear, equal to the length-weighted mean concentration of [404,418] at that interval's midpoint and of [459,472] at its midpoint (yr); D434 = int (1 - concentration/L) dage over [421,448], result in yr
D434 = 1.3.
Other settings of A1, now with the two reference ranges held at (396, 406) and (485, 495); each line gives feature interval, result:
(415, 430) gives 4.04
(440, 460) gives 0.66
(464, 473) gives 0.04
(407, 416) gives 2.32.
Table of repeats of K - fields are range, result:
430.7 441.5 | 70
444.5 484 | 84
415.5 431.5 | 62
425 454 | 73.1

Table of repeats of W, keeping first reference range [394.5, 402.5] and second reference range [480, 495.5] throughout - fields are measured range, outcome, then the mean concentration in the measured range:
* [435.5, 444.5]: 1.1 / 77.8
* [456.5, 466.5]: 0.6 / 81.5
